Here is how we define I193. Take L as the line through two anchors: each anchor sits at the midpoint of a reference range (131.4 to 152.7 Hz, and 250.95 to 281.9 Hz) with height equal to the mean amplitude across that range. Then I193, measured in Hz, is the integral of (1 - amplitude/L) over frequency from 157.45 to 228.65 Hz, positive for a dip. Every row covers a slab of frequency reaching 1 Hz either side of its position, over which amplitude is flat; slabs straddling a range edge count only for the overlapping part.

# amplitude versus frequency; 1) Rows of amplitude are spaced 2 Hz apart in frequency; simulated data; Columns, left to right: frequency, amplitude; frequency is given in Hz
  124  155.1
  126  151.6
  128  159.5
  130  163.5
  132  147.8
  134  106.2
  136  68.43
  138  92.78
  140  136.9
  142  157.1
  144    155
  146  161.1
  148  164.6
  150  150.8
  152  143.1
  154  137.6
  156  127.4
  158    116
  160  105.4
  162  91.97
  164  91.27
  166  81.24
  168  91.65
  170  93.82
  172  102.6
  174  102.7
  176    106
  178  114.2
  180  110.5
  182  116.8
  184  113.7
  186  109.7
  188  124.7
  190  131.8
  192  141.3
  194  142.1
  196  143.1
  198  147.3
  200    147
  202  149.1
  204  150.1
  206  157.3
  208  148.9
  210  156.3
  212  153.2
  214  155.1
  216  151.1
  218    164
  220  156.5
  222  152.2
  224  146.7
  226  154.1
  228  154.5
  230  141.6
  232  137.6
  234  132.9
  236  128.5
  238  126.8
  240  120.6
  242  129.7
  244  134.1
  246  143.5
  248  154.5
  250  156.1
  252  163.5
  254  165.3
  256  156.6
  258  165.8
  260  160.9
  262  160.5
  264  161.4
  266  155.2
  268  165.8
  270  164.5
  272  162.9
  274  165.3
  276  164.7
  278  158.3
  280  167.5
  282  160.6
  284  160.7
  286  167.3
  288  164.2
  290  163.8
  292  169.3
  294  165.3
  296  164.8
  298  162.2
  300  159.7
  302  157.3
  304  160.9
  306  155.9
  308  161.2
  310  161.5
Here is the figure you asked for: 8.2 Hz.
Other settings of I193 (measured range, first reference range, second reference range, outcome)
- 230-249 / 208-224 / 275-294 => 2.79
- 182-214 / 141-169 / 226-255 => -1.41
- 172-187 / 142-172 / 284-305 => 2.25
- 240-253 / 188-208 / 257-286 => 0.97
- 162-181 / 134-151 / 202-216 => 5.80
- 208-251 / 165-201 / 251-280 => -0.91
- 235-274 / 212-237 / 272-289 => 1.21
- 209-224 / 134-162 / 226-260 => -1.49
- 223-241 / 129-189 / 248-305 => 0.96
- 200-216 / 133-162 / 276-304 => -1.00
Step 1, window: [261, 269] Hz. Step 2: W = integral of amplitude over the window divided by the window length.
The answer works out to 161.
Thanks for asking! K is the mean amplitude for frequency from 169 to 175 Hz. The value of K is 99.7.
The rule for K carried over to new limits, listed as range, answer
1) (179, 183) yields 114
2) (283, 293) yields 165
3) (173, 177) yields 104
